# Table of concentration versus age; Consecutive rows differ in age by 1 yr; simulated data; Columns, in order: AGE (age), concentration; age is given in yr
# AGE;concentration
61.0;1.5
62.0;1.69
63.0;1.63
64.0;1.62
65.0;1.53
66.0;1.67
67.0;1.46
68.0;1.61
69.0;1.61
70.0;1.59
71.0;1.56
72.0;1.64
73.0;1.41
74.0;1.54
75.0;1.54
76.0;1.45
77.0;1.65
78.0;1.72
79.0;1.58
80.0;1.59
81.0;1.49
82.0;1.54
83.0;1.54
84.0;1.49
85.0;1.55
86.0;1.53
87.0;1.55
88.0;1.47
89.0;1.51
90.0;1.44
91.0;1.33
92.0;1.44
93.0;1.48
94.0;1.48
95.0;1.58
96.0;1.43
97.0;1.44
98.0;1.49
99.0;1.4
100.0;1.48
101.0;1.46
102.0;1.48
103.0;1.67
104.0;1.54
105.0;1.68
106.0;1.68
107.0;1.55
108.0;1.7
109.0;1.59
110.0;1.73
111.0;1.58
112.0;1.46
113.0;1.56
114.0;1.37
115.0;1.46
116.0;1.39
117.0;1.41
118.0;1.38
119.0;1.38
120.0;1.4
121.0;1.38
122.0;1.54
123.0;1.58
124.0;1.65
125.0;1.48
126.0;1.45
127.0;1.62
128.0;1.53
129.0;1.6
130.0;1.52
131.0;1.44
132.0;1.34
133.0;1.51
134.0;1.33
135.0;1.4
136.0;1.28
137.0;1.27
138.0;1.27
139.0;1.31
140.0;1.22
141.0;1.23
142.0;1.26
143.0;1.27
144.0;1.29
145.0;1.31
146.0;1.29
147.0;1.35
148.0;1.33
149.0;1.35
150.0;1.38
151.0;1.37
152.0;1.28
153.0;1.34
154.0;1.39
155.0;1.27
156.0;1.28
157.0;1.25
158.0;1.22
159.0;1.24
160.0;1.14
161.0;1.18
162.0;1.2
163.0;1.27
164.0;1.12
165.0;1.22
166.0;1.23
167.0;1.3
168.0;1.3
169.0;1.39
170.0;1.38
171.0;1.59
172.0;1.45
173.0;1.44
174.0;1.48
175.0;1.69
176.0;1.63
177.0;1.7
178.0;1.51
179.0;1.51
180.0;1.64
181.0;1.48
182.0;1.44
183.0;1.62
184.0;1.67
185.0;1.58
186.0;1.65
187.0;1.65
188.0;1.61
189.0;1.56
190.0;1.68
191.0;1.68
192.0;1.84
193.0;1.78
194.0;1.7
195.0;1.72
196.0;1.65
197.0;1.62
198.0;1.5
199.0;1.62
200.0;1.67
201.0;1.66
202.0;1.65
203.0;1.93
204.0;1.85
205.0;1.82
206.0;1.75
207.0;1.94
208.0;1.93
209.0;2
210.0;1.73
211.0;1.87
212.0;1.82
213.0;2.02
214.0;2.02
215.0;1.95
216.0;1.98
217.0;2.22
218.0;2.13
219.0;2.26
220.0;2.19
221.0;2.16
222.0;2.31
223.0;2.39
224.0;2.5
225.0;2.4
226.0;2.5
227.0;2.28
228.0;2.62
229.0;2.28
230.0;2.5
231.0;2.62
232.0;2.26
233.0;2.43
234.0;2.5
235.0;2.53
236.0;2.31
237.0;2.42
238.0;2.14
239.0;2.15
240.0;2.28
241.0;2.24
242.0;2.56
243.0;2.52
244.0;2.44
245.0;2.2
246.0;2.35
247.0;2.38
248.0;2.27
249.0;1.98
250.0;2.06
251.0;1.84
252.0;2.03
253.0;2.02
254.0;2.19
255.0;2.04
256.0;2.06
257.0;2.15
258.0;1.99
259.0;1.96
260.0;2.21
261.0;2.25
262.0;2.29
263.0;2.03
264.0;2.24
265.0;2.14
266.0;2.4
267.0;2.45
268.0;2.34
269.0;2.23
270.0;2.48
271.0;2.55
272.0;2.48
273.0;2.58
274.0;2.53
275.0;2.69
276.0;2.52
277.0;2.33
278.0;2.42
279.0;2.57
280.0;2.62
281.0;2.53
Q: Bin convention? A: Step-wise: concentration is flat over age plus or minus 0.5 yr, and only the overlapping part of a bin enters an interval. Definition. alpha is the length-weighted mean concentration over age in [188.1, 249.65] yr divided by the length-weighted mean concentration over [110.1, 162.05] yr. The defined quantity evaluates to 1.51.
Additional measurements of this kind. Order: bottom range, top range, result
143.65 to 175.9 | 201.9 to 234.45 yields 1.62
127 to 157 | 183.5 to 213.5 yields 1.29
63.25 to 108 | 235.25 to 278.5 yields 1.48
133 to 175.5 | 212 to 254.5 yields 1.72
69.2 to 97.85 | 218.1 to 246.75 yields 1.56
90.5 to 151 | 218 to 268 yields 1.57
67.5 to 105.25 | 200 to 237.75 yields 1.41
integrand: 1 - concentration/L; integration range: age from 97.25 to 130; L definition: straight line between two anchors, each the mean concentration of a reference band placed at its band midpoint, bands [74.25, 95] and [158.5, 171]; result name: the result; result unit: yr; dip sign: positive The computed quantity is -2.2 yr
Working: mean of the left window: 1.52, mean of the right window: 1.26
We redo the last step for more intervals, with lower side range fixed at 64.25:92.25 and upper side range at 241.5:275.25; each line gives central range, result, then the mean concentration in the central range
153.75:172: 5.8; 1.28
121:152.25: 6.7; 1.39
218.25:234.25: -1.9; 2.38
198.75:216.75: 1.8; 1.85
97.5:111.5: 0.6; 1.57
